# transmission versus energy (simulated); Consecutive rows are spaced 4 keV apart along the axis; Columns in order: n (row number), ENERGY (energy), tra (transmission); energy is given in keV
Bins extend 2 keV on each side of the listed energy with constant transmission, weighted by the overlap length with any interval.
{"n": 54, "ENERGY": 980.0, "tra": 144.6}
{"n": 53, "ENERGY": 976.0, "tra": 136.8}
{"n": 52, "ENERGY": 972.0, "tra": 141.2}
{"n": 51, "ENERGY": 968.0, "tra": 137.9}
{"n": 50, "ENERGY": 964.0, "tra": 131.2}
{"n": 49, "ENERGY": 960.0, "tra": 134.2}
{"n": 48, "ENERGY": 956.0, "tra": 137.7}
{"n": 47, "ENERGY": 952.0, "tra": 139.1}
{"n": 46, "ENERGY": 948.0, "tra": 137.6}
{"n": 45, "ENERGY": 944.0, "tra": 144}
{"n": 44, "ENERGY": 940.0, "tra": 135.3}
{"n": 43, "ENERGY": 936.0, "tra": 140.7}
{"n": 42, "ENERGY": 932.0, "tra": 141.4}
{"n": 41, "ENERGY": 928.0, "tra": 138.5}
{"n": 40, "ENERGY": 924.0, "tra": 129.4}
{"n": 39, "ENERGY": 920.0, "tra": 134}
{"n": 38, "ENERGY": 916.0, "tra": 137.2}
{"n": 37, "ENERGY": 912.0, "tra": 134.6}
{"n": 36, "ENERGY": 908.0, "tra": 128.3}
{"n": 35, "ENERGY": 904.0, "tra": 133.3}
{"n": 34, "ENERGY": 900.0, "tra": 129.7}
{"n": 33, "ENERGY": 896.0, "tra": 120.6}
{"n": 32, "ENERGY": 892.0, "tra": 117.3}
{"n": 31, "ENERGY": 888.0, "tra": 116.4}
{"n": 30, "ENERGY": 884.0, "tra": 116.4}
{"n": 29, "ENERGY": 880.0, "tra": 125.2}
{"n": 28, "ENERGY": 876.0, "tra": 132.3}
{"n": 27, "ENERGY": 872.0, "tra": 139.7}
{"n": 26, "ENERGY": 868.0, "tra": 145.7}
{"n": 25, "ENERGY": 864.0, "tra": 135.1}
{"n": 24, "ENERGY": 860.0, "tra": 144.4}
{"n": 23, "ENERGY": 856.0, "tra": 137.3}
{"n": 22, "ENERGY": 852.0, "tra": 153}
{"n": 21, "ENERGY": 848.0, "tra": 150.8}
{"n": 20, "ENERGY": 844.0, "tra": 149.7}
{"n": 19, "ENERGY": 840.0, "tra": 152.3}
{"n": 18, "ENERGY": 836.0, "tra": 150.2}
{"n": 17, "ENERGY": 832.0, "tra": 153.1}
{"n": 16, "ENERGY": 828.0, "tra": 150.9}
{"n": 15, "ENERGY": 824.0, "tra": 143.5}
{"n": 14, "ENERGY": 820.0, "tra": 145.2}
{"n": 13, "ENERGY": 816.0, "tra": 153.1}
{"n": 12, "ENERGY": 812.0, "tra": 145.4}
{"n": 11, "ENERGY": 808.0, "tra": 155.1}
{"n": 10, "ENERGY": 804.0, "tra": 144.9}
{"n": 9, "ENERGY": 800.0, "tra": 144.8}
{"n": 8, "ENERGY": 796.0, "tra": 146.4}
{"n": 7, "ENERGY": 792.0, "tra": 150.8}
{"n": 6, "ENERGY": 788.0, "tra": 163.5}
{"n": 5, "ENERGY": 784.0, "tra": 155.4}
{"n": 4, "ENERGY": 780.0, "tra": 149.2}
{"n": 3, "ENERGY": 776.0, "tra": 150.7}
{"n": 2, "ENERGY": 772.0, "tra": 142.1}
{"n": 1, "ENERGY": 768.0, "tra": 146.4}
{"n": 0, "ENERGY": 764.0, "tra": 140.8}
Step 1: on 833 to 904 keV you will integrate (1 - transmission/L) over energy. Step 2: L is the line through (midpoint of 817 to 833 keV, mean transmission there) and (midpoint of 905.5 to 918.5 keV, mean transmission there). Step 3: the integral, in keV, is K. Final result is 2.3 keV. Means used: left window 148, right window 133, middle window 136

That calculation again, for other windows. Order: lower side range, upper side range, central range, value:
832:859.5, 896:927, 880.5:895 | 2.1 keV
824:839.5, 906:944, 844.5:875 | 0.5 keV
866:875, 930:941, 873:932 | 4.9 keV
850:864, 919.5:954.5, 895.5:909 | 1.1 keV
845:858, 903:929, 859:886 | 1.7 keV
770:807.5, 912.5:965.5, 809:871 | -0.8 keV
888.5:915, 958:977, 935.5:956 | -0.9 keV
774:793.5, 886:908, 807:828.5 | -0.5 keV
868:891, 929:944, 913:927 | 0.2 keV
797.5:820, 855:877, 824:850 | -1.2 keV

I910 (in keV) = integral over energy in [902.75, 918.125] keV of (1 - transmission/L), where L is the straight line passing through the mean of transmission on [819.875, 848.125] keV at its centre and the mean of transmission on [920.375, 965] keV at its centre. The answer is 0.8 keV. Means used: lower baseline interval 150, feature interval 133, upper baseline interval 137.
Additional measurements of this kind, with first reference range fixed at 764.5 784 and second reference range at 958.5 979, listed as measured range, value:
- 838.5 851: -0.65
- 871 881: 0.67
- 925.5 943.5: -0.07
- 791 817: -0.46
